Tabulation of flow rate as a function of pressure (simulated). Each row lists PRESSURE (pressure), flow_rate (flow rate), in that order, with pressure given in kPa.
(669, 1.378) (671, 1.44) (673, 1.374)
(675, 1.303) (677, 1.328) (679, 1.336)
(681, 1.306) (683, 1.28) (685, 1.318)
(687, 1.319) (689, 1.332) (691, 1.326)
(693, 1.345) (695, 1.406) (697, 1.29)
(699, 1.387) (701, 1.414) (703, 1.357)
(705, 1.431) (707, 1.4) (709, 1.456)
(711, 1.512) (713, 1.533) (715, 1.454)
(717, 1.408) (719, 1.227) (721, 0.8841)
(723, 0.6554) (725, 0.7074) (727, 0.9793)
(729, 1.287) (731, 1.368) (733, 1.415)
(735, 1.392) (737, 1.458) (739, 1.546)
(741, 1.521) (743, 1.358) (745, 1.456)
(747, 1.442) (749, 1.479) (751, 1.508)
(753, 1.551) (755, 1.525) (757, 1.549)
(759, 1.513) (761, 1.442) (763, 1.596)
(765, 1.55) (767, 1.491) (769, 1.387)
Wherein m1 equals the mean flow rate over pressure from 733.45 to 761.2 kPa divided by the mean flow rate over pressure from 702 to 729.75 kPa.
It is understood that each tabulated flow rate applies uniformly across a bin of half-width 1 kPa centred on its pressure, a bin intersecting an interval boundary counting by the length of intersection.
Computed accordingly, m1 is 1.2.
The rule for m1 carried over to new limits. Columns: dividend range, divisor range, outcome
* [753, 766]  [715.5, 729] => 1.50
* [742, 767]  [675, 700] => 1.13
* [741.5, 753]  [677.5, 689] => 1.11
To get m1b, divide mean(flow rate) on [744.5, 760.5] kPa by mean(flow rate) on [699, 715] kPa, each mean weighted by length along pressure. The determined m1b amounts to 1.04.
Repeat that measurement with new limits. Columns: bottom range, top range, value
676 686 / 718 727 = 0.67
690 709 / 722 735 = 0.79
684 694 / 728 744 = 1.07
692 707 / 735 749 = 1.06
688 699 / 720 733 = 0.75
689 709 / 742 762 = 1.08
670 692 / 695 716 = 1.07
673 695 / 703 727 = 0.93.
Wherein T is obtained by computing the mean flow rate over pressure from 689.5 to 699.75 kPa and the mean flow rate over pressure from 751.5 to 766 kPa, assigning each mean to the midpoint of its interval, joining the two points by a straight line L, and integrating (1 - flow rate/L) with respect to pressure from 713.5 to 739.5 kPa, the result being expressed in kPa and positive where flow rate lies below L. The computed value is 4.1 kPa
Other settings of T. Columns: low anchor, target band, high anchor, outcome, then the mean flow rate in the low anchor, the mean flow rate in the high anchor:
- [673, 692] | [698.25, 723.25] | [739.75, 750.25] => 0.8 kPa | 1.32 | 1.45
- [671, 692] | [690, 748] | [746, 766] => 3.9 kPa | 1.33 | 1.52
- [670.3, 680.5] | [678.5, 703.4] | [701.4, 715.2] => 1.0 kPa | 1.35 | 1.45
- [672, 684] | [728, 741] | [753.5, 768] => 0.4 kPa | 1.32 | 1.52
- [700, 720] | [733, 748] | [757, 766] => 0.3 kPa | 1.42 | 1.53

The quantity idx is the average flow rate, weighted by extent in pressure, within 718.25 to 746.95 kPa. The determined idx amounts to 1.24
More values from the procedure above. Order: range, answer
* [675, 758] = 1.35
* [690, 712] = 1.39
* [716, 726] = 0.976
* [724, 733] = 1.12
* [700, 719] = 1.43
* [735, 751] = 1.46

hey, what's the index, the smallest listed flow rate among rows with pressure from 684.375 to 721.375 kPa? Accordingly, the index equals 0.8841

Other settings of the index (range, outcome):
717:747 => 0.6554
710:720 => 1.227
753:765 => 1.442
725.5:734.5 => 0.9793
